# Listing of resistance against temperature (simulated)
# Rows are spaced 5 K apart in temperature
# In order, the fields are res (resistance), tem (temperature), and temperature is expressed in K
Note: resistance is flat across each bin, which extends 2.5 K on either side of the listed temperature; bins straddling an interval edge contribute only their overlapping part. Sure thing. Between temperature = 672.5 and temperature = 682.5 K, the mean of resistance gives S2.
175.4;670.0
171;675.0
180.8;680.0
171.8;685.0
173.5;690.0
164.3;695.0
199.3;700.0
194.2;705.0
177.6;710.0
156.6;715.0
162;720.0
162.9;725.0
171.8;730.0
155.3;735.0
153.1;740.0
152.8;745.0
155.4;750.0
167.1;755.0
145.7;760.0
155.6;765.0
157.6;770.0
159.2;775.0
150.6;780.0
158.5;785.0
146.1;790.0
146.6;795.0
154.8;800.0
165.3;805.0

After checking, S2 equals 176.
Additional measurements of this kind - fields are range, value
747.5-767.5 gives 156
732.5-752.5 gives 154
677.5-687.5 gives 176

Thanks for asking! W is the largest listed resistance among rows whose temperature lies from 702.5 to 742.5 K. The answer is 194.2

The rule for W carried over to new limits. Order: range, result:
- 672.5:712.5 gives 199.3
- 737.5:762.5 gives 167.1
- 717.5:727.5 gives 162.9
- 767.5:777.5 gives 159.2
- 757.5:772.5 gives 157.6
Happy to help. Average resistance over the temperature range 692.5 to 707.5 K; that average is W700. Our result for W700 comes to 186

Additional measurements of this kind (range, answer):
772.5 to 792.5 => 154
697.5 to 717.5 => 182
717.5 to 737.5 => 163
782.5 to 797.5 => 150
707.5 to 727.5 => 165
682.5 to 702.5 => 177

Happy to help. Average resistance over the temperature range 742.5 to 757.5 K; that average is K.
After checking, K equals 158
